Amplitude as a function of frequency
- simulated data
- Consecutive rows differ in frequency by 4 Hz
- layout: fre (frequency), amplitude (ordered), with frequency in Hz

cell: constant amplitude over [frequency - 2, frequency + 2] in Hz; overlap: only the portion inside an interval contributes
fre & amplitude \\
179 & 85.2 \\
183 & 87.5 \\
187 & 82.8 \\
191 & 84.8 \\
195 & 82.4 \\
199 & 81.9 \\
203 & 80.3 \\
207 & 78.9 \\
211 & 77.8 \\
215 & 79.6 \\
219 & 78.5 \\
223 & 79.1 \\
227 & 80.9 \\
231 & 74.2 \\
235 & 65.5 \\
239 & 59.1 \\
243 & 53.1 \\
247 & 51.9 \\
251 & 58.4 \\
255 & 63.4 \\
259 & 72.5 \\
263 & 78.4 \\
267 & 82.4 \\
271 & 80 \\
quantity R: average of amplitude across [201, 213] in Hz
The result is 79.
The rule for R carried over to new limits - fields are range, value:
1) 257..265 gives 75.5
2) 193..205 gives 81.5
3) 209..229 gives 79.2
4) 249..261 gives 64.8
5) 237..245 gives 56.1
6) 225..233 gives 77.6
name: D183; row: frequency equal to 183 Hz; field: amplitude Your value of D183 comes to 87.5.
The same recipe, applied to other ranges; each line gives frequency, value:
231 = 74.2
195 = 82.4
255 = 63.4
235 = 65.5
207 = 78.9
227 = 80.9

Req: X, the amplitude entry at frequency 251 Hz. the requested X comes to 58.4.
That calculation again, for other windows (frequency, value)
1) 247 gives 51.9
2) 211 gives 77.8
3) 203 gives 80.3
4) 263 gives 78.4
